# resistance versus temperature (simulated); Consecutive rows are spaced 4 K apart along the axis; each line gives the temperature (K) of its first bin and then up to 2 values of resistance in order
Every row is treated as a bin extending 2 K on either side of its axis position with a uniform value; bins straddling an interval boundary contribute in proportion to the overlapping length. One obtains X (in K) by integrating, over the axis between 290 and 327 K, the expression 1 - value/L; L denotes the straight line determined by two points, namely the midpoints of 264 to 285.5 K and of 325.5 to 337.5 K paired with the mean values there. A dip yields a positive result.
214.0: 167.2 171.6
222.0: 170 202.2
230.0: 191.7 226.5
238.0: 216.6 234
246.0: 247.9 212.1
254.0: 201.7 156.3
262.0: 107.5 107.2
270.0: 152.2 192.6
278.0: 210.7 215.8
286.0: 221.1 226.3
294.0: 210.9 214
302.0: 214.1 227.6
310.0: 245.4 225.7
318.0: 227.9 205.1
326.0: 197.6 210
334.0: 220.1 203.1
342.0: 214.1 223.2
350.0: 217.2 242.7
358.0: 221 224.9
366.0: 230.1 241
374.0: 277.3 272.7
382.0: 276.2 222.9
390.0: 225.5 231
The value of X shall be -4.24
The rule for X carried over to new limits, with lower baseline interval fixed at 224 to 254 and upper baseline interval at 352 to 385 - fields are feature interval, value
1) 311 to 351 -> 4.0 K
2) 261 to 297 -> 6.6 K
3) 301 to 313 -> 0.2 K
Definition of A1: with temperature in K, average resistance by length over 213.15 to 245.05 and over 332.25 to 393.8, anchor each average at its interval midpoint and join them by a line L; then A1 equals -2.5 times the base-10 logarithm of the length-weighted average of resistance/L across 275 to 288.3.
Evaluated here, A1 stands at 0.00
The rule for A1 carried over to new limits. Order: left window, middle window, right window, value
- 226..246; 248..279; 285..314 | 0.308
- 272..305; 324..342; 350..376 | 0.098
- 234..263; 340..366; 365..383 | 0.119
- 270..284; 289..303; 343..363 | -0.054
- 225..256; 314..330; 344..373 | 0.070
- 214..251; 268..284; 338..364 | 0.102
